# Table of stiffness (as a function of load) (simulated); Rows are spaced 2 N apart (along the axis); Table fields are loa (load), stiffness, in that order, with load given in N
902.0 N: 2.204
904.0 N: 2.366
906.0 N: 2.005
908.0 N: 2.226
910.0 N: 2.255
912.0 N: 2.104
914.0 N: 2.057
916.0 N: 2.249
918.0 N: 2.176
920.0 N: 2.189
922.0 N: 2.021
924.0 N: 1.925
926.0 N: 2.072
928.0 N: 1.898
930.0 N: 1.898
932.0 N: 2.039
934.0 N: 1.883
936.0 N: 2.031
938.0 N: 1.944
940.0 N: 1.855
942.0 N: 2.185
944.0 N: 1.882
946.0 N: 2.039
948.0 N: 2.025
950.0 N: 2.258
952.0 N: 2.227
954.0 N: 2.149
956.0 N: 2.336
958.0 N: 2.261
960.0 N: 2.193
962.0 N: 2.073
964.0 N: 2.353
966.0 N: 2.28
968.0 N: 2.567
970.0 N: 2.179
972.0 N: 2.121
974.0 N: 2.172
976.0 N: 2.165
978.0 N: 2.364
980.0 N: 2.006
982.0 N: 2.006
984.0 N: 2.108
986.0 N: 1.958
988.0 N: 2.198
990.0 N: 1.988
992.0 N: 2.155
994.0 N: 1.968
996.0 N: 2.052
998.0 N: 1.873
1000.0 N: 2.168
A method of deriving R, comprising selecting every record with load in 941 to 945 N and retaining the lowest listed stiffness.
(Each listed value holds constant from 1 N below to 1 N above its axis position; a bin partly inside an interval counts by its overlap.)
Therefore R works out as 1.882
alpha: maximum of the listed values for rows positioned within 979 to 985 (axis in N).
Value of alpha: 2.108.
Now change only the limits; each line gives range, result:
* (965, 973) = 2.567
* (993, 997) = 2.052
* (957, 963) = 2.261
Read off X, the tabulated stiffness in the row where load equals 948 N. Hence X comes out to 2.025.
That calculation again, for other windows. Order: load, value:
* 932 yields 2.039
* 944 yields 1.882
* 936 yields 2.031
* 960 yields 2.193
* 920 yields 2.189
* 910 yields 2.255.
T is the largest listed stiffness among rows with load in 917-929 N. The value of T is 2.189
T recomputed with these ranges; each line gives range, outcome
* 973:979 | 2.364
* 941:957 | 2.336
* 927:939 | 2.039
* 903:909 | 2.366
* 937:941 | 1.944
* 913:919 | 2.249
